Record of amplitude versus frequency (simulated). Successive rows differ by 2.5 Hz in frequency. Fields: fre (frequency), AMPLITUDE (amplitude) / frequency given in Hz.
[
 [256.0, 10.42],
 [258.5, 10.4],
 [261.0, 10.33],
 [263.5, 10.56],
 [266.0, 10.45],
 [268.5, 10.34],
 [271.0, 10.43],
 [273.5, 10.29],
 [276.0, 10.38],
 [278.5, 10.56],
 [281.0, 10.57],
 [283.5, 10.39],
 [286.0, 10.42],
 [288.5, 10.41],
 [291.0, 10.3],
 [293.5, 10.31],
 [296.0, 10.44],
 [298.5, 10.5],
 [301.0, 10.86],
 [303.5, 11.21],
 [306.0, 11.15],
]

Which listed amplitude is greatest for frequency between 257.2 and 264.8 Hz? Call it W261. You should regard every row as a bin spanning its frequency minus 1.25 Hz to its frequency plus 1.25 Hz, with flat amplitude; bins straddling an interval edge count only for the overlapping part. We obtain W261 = 10.56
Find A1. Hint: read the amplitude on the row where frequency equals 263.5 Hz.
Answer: 10.56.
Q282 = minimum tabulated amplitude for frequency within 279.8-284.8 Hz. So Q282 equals 10.39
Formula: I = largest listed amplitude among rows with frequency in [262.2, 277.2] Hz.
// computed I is 10.56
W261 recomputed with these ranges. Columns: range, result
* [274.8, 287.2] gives 10.57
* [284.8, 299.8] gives 10.5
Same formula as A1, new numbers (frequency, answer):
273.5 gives 10.29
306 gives 11.15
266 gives 10.45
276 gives 10.38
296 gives 10.44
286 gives 10.42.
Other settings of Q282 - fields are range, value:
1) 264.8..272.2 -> 10.34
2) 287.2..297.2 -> 10.3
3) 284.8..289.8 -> 10.41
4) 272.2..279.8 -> 10.29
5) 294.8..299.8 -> 10.44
